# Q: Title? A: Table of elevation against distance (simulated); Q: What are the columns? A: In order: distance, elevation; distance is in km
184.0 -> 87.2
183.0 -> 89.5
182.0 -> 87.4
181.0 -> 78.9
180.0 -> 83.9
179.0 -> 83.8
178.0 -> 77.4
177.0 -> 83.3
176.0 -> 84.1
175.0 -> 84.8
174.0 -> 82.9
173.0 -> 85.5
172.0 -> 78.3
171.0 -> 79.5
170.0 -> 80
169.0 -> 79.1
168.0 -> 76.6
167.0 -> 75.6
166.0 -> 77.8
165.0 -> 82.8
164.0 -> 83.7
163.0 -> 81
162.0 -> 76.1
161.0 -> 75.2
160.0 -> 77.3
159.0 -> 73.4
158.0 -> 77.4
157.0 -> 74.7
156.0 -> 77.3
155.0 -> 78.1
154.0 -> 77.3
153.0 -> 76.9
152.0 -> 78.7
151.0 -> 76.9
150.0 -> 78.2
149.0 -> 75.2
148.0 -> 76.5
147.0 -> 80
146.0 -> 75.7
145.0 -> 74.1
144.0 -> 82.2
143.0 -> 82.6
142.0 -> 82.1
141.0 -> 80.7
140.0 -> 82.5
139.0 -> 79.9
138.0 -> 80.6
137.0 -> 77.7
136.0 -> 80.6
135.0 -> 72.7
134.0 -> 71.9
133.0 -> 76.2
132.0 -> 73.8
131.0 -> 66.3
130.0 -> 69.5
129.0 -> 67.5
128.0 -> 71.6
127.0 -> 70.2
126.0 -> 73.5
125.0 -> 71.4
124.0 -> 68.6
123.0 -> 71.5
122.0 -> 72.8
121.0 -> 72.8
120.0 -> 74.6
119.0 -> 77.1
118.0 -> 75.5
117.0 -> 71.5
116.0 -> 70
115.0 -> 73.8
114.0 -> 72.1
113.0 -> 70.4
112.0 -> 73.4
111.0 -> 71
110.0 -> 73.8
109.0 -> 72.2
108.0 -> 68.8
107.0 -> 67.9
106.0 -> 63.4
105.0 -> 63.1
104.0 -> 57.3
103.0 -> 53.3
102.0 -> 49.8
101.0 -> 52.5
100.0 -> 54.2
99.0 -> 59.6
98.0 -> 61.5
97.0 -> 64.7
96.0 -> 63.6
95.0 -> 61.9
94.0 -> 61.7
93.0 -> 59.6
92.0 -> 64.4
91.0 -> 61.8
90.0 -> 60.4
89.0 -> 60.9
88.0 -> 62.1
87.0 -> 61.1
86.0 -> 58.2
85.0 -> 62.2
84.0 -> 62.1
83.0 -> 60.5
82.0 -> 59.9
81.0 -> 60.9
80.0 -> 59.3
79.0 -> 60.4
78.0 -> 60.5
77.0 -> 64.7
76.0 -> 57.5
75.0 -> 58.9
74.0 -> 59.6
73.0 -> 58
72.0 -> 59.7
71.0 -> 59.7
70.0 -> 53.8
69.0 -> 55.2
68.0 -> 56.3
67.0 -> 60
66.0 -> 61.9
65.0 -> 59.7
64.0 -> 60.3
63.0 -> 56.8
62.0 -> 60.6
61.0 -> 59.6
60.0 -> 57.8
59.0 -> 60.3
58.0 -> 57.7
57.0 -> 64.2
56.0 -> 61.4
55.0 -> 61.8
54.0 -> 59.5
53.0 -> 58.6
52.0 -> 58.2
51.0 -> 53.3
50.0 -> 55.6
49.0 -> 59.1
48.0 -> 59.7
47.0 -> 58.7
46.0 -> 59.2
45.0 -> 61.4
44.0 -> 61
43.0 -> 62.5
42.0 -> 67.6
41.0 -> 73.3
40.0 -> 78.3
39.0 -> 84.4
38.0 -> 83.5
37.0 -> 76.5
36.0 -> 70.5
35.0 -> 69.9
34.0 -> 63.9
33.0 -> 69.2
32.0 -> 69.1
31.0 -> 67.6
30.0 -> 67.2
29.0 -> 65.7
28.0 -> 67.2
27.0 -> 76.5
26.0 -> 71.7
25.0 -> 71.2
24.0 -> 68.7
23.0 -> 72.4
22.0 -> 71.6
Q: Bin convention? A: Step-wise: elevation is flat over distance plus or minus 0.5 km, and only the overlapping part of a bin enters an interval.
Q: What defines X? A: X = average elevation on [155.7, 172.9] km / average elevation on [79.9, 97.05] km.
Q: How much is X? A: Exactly 1.3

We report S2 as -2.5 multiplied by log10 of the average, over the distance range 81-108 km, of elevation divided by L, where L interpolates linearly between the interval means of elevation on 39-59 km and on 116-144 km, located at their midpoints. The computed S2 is 0.15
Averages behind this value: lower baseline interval 62.2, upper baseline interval 74.7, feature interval 60.5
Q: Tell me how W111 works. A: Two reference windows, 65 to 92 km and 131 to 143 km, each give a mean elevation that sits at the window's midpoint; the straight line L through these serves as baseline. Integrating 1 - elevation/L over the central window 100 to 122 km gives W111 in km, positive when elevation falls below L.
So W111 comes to 0.7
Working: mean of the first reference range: 59.9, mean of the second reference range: 77.8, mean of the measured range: 67.6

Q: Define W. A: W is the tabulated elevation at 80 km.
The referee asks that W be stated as 59.3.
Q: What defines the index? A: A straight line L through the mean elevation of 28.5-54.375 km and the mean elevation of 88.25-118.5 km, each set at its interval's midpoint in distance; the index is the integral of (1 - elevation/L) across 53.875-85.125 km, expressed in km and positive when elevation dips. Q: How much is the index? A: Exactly 2.7 km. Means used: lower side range 65.9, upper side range 64.5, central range 59.7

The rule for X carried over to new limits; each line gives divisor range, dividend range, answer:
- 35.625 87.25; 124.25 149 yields 1.23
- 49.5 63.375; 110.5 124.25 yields 1.23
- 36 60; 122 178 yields 1.20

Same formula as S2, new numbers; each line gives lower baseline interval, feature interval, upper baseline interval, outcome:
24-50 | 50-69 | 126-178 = 0.19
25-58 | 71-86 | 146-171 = 0.16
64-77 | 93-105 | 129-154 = 0.13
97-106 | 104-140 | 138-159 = -0.09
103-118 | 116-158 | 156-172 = -0.03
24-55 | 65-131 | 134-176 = 0.14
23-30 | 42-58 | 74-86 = 0.11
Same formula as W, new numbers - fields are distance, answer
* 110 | 73.8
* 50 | 55.6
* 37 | 76.5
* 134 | 71.9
